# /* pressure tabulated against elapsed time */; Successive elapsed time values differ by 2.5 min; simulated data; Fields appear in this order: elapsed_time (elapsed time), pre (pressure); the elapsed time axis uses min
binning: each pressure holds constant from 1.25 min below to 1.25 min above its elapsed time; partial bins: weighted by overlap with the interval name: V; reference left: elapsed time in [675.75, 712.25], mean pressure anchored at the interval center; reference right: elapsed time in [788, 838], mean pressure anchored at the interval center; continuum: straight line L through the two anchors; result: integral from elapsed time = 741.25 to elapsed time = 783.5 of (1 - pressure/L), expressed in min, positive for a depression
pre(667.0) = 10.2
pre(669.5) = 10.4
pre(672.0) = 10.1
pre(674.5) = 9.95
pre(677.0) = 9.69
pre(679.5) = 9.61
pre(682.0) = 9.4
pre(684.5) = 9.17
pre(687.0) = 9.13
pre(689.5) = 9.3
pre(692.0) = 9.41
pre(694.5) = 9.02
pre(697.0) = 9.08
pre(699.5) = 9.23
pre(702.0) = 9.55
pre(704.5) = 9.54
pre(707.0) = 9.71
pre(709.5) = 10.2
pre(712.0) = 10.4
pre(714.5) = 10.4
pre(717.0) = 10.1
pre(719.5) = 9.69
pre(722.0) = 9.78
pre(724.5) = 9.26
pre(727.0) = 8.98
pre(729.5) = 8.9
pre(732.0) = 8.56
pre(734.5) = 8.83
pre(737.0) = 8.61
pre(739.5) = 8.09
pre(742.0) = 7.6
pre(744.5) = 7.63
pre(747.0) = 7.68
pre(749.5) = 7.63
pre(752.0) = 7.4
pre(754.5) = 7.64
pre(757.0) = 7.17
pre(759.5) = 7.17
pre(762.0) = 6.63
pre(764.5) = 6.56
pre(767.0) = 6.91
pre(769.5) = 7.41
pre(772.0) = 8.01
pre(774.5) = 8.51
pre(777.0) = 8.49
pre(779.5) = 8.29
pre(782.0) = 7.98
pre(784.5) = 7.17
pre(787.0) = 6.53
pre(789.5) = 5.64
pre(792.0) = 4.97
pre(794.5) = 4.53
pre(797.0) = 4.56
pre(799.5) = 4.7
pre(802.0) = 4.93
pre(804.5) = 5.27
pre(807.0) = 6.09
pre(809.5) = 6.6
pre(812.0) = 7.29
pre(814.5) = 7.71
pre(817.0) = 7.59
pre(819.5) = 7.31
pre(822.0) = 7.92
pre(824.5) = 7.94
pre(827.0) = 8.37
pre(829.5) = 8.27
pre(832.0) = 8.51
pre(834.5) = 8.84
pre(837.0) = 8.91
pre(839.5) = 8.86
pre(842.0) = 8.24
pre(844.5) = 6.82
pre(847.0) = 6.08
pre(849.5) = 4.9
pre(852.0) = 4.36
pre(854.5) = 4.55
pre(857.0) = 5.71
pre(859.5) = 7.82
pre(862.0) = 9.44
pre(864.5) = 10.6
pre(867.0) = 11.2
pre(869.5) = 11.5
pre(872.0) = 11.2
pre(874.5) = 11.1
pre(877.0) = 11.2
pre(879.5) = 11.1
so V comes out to 1.8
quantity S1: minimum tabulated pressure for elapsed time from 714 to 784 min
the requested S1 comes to 6.56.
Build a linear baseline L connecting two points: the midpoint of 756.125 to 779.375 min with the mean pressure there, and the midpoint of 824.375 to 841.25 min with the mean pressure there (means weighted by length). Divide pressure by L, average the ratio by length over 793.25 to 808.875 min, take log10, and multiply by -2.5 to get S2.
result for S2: 0.50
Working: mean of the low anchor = 7.47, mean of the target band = 5.08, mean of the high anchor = 8.56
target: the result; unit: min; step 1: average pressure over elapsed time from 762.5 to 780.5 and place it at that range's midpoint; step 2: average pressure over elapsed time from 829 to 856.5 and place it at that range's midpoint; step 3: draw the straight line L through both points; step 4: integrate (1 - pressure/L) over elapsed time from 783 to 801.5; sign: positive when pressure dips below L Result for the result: 5.1 min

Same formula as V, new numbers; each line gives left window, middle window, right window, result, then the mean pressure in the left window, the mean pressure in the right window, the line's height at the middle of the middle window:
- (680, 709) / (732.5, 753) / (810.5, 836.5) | 2.0 min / 9.35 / 7.99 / 8.84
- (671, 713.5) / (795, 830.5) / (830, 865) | 5.1 min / 9.56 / 7.35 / 7.85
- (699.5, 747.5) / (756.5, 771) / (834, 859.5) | 2.4 min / 9.16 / 6.72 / 8.36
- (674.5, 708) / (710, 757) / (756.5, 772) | -3.8 min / 9.39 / 7.05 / 8.04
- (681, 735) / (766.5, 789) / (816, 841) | 2.8 min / 9.45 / 8.26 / 8.76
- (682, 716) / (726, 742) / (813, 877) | 1.1 min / 9.55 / 8.21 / 9.23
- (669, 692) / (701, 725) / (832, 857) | -2.2 min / 9.6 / 6.87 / 9.06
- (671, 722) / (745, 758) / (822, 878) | 2.4 min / 9.64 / 8.36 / 9.18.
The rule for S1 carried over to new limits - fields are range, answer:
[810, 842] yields 7.29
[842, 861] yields 4.36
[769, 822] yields 4.53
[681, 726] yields 9.02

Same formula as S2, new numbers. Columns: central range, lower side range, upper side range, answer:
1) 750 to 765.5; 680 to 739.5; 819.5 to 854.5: 0.21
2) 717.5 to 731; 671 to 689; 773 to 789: -0.07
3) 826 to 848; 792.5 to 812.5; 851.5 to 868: -0.19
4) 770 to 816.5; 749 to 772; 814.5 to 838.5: 0.17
